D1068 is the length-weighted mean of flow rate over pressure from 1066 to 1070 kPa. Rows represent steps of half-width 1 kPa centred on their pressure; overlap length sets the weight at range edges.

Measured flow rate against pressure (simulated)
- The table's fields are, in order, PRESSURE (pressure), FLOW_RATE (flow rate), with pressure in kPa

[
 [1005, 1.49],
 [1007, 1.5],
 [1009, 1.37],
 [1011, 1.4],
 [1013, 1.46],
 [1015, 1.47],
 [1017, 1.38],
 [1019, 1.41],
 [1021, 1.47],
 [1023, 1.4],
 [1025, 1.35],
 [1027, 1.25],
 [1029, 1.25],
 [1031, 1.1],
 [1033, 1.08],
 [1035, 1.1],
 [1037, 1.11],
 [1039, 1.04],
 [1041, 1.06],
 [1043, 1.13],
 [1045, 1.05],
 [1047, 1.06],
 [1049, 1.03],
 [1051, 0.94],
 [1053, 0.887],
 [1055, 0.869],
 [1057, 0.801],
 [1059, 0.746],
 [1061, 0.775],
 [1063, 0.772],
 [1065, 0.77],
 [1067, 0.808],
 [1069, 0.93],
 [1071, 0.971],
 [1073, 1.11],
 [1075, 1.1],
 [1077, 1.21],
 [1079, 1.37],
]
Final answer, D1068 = 0.869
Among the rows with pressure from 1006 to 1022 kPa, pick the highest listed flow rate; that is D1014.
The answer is 1.5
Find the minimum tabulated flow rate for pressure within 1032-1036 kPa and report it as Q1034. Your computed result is 1.08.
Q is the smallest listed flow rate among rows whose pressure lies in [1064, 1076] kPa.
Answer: 0.77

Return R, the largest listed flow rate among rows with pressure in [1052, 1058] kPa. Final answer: 0.887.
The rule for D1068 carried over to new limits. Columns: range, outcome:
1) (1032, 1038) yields 1.1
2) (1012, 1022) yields 1.44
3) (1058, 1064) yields 0.764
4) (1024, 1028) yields 1.3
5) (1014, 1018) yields 1.42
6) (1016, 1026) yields 1.4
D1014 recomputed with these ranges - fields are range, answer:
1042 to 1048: 1.13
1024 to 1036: 1.35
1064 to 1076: 1.11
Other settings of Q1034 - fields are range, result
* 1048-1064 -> 0.746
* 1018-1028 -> 1.25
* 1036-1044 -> 1.04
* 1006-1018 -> 1.37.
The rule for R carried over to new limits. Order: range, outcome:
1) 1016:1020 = 1.41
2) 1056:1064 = 0.801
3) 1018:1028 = 1.47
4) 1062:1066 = 0.772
